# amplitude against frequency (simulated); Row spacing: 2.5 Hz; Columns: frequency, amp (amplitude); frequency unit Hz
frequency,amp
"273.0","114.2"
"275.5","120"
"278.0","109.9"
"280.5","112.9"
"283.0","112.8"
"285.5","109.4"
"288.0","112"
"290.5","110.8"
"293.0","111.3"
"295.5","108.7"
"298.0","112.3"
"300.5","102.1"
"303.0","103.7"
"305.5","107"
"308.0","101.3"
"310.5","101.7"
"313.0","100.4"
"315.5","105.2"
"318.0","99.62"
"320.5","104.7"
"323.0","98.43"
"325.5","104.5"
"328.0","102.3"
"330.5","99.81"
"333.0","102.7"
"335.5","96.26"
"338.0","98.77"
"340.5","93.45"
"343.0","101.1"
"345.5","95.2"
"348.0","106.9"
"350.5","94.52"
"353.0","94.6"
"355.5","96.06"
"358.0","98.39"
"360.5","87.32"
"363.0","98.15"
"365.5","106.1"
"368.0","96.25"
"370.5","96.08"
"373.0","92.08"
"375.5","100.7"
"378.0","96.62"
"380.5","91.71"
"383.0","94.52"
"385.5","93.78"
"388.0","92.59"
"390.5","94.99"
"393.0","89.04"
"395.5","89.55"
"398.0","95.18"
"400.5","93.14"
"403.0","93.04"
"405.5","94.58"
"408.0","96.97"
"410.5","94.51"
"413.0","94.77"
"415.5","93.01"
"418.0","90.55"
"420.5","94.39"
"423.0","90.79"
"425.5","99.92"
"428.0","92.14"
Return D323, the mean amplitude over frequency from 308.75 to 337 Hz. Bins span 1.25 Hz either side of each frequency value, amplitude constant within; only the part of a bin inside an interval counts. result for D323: 101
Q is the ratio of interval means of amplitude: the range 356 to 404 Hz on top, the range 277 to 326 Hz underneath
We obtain 0.89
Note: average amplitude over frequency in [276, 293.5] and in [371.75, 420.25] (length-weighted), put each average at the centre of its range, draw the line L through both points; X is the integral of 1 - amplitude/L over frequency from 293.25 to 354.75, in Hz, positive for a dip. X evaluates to 2.21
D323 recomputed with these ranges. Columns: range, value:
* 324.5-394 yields 96.9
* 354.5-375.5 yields 96.6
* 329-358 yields 98.2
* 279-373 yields 102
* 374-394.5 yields 94.2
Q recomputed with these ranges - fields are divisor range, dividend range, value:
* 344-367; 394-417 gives 0.96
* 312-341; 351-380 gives 0.96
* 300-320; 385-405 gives 0.90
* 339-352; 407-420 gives 0.96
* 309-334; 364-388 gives 0.94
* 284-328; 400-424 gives 0.89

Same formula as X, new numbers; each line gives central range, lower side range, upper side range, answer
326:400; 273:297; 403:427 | 3.6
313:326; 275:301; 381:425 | 0.5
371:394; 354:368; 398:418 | 0.4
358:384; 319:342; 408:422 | 0.3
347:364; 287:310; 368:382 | 0.4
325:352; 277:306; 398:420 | 1.0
